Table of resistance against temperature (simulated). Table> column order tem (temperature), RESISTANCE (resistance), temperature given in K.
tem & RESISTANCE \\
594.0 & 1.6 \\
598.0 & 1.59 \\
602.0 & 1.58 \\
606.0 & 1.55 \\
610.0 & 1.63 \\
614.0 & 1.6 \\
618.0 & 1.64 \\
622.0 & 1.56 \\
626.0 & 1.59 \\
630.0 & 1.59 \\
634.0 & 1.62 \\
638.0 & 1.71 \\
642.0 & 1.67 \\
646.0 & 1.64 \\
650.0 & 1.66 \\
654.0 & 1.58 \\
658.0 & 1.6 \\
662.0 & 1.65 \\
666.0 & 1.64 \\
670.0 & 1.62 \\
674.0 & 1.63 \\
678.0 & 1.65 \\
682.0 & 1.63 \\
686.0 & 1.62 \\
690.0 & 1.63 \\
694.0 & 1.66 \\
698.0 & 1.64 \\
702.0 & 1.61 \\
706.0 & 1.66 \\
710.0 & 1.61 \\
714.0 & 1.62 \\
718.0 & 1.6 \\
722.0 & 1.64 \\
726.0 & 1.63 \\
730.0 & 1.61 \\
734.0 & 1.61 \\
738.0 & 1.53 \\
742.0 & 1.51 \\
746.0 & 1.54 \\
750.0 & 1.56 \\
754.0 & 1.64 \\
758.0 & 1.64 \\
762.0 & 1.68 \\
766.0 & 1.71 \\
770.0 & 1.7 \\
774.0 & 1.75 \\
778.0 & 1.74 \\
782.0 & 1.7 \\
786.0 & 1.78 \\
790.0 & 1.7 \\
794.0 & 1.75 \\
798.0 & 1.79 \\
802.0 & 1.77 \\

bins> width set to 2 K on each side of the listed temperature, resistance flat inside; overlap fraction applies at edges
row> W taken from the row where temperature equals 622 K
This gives 1.56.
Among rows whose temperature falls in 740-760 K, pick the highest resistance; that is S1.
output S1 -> 1.64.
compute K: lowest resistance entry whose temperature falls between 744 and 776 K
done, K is 1.54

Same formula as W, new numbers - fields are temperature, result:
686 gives 1.62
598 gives 1.59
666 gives 1.64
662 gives 1.65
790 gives 1.7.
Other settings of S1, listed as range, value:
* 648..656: 1.66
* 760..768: 1.71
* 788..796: 1.75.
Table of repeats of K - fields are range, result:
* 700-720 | 1.6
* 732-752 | 1.51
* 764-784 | 1.7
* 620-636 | 1.56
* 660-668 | 1.64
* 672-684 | 1.63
